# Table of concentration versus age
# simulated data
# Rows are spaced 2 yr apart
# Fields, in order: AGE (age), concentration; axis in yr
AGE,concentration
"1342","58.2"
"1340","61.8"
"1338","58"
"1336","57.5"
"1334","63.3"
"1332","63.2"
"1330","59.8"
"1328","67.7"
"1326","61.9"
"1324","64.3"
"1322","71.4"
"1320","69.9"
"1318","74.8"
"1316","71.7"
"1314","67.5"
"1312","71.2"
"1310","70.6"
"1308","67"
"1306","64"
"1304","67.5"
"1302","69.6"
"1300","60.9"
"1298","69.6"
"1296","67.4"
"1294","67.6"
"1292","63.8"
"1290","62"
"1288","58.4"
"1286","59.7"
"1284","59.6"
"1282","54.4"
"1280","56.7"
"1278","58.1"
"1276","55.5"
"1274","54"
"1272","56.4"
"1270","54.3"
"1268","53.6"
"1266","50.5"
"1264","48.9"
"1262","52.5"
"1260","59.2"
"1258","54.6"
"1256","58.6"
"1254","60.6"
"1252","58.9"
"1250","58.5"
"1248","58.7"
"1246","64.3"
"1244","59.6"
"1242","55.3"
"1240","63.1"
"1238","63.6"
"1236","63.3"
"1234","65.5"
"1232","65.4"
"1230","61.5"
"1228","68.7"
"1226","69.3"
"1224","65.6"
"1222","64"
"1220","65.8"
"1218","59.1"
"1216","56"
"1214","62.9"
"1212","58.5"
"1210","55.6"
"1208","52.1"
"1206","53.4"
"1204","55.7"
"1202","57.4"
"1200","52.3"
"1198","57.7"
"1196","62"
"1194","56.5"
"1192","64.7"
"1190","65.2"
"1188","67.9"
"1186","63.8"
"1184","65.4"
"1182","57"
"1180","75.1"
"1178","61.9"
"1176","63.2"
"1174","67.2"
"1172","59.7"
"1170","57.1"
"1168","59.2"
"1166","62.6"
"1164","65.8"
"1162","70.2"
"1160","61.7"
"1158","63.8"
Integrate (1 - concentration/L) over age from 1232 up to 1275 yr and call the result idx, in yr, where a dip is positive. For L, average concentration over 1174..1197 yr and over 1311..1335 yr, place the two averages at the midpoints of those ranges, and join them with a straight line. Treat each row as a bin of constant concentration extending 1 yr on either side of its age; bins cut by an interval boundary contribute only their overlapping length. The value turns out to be 5.0 yr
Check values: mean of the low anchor 64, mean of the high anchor 67.2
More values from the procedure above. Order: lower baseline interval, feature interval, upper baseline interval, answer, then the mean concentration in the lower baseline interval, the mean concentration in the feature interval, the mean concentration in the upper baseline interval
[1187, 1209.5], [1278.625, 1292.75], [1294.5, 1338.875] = 1.1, 58.6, 59.1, 66.3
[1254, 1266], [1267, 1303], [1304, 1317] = 1.0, 54.9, 60.1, 68.6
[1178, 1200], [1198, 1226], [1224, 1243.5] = 2.1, 62.9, 58.7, 63.9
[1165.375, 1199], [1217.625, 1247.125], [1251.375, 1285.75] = -2.5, 62.7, 63.7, 55.7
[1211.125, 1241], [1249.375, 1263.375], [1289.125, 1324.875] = 1.7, 63.5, 57.3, 67.9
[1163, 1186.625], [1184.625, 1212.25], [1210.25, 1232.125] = 1.8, 63.2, 58.9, 63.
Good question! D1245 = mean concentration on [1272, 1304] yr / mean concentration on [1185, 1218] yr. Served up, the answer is 1.0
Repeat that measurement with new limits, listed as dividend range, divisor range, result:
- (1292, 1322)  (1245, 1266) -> 1.20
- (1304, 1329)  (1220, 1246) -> 1.07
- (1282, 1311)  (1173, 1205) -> 1.04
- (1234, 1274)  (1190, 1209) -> 1.01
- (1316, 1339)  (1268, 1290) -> 1.14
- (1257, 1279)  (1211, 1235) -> 0.86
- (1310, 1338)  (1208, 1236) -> 1.06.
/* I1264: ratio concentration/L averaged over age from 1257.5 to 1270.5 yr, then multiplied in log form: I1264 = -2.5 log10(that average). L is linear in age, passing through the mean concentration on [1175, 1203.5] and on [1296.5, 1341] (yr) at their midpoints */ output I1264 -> 0.20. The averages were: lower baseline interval 62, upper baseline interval 66.1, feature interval 53.3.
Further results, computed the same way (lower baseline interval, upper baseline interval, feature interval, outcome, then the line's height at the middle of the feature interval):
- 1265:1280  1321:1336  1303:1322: -0.13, 61.4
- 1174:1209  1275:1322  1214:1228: -0.03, 61.9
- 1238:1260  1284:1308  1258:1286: 0.13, 61.9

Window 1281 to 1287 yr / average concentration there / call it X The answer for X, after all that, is 57.9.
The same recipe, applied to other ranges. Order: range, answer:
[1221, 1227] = 66.3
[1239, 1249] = 60.2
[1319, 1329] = 67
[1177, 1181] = 68.5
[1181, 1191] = 63.9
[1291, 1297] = 66.3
